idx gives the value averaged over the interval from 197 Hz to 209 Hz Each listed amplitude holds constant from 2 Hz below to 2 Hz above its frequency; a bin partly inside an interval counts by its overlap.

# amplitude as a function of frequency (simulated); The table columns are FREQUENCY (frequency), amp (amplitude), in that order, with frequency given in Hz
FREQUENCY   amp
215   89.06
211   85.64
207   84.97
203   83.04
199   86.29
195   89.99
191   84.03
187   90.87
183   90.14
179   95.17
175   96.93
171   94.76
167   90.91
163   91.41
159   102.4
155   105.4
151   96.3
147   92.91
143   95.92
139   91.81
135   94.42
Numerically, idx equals 84.8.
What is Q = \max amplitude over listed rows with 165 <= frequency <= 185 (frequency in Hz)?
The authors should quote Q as 96.93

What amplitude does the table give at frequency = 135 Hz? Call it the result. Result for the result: 94.42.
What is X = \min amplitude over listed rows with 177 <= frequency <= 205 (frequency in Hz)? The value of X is 83.04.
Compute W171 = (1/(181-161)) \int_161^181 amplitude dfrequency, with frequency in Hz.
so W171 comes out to 93.8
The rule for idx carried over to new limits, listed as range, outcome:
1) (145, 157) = 98.2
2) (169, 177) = 95.8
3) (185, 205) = 86.8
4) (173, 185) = 94.1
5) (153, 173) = 97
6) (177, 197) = 90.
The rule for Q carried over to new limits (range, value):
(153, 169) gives 105.4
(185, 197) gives 90.87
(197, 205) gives 86.29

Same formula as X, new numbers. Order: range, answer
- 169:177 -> 94.76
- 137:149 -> 91.81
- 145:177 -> 90.91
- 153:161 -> 102.4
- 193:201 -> 86.29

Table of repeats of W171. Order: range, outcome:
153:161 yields 104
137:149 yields 93.5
